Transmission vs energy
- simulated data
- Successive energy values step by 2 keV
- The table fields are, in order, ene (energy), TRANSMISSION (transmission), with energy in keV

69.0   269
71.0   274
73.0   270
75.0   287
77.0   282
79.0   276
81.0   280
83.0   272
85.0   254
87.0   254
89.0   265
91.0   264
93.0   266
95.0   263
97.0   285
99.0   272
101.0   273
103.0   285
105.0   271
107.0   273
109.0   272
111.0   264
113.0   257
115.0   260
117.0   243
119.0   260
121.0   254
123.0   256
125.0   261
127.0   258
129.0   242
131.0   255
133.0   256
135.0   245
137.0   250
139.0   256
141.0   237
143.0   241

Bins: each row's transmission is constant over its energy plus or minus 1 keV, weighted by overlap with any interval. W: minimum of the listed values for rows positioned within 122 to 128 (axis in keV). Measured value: 256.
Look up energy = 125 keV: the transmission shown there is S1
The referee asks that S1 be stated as 261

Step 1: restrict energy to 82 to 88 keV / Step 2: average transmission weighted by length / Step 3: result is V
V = 260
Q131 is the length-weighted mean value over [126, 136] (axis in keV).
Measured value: 251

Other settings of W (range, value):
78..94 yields 254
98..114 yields 257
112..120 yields 243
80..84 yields 272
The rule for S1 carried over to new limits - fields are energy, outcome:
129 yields 242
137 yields 250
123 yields 256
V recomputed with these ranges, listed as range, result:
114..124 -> 255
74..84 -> 279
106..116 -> 265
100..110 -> 275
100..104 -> 279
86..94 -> 262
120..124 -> 255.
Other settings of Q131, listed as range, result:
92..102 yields 272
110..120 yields 257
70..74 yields 272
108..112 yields 268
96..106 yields 277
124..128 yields 260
